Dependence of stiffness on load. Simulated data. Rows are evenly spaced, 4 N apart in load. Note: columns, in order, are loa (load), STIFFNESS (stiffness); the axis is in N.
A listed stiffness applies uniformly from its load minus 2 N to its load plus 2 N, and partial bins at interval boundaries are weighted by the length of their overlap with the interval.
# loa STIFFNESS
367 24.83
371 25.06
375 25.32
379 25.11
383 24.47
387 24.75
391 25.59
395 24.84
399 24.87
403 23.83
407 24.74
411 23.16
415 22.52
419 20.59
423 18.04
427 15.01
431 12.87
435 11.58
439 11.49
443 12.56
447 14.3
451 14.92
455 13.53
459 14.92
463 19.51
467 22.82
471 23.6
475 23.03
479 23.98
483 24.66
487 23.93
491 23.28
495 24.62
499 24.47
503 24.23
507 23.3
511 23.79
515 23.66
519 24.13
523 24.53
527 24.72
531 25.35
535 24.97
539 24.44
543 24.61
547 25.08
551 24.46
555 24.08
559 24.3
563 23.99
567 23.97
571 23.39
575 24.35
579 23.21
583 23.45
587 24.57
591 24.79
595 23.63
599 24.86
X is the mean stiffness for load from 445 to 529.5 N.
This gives 21.9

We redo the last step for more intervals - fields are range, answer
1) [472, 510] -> 23.9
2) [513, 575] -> 24.4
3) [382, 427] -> 23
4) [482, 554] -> 24.3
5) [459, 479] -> 21.7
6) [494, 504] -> 24.4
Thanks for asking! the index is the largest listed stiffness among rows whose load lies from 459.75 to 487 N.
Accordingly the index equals 24.66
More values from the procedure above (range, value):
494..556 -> 25.35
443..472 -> 23.6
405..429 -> 24.74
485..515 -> 24.62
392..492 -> 24.87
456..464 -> 19.51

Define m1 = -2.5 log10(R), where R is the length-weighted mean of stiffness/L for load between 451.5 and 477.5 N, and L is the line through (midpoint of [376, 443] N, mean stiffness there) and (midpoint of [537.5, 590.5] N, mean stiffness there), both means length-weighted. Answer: 0.13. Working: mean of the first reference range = 20.7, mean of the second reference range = 24.2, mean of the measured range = 19.4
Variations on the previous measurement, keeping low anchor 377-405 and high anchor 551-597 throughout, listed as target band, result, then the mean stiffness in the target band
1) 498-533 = 0.000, 24.2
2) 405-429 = 0.192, 20.7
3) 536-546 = -0.022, 24.6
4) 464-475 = 0.074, 22.8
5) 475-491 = 0.020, 23.9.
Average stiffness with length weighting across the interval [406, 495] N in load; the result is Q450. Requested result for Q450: 18.9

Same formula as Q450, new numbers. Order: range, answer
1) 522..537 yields 24.9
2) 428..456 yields 13.1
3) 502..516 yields 23.7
